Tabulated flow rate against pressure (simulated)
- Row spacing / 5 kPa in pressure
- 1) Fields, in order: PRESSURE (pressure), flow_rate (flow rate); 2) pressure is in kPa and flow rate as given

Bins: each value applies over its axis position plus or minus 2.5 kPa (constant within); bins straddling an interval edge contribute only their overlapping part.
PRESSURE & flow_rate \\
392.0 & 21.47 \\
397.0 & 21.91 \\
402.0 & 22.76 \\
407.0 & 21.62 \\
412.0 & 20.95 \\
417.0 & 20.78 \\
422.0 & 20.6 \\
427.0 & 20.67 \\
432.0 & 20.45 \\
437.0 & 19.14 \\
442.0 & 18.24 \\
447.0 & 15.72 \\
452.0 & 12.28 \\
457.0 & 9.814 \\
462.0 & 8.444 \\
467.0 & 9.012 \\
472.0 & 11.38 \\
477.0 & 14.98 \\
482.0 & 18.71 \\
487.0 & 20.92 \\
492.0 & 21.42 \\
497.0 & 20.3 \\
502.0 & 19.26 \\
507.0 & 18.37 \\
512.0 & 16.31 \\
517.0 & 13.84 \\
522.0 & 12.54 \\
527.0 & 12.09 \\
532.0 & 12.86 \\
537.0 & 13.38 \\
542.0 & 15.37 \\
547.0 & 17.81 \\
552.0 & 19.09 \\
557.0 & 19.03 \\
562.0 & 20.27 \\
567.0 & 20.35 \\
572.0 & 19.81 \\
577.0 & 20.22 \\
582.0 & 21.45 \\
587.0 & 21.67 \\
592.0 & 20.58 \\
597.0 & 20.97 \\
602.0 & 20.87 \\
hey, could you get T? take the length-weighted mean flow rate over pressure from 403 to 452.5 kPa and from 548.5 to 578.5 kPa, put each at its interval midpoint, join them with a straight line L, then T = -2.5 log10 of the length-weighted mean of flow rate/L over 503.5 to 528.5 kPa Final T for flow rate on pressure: 0.297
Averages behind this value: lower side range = 19.4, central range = 14.9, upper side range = 19.7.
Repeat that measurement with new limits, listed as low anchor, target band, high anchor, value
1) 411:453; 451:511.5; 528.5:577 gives 0.18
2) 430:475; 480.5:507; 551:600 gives -0.24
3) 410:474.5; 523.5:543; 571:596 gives 0.40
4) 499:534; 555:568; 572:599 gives -0.05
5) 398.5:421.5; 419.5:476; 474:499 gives 0.33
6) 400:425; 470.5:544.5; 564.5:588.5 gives 0.28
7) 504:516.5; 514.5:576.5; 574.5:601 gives 0.15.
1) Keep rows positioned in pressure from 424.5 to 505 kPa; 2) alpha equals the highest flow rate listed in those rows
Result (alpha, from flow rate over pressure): 21.42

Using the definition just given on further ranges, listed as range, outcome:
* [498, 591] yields 21.67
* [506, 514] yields 18.37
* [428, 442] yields 20.45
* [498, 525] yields 19.26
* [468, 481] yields 14.98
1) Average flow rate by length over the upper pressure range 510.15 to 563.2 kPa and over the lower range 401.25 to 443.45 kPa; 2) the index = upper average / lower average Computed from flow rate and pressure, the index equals 0.76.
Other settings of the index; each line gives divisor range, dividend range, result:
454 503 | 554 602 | 1.34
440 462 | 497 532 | 1.17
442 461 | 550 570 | 1.51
